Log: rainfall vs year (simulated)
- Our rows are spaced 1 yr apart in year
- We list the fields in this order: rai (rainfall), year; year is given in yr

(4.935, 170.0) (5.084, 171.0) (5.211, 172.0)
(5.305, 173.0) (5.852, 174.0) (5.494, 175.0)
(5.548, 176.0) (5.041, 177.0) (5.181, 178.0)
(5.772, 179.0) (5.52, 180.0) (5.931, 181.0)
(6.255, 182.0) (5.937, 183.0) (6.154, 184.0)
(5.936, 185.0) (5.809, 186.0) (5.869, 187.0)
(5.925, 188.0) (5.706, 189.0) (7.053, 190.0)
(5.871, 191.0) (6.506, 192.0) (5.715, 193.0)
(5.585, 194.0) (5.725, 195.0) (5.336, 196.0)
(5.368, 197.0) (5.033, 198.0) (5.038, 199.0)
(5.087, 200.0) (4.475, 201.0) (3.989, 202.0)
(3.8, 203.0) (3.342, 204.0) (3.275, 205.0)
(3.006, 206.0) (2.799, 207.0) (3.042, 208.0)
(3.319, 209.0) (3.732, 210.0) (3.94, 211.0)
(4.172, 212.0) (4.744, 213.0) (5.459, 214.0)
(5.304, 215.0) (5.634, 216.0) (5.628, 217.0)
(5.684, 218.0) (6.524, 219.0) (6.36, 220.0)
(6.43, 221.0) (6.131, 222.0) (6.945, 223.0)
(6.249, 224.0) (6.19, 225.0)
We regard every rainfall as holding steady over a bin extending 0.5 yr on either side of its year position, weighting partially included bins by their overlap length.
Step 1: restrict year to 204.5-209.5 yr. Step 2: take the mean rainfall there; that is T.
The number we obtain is 3.09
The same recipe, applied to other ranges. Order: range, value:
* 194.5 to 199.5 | 5.3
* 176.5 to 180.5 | 5.38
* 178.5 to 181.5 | 5.74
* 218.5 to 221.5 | 6.44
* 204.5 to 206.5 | 3.14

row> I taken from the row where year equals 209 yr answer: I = 3.319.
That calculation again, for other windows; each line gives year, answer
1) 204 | 3.342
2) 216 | 5.634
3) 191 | 5.871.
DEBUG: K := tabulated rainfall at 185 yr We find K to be 5.936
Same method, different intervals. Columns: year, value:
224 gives 6.249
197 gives 5.368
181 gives 5.931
